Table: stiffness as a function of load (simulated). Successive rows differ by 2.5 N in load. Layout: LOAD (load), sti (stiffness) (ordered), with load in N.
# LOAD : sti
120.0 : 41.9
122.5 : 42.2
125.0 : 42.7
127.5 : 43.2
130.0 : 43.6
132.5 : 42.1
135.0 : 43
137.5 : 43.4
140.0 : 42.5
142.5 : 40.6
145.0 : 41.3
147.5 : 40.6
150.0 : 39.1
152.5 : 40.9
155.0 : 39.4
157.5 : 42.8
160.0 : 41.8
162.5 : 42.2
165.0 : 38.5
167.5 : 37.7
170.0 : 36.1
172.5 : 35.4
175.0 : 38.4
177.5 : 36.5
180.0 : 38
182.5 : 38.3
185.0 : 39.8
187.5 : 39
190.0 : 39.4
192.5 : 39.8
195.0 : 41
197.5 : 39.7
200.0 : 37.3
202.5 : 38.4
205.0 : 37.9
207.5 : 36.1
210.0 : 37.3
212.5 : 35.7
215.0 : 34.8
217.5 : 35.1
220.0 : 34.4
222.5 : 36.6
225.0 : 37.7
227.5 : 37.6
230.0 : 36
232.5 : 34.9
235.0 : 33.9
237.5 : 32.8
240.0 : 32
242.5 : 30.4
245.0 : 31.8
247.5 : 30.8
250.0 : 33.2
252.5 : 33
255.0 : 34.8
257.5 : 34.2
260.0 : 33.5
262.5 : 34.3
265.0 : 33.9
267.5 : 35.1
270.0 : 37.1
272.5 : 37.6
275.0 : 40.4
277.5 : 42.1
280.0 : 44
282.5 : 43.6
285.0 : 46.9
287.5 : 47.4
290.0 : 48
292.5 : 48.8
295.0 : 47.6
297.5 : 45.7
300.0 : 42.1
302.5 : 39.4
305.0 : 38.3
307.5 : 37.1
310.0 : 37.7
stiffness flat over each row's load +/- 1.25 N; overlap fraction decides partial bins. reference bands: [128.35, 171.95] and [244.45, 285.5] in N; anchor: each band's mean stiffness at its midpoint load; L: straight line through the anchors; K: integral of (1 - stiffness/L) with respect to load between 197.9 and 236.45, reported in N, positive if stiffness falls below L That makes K 2.2 N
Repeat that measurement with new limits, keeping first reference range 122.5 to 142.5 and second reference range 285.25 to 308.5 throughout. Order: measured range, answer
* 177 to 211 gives 3.70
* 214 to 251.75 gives 8.16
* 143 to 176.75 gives 2.69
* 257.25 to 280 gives 3.55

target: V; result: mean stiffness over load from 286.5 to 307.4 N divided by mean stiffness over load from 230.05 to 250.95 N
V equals 1.35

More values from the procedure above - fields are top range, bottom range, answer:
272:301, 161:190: 1.17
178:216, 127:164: 0.91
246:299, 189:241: 1.08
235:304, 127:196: 0.96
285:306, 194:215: 1.19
